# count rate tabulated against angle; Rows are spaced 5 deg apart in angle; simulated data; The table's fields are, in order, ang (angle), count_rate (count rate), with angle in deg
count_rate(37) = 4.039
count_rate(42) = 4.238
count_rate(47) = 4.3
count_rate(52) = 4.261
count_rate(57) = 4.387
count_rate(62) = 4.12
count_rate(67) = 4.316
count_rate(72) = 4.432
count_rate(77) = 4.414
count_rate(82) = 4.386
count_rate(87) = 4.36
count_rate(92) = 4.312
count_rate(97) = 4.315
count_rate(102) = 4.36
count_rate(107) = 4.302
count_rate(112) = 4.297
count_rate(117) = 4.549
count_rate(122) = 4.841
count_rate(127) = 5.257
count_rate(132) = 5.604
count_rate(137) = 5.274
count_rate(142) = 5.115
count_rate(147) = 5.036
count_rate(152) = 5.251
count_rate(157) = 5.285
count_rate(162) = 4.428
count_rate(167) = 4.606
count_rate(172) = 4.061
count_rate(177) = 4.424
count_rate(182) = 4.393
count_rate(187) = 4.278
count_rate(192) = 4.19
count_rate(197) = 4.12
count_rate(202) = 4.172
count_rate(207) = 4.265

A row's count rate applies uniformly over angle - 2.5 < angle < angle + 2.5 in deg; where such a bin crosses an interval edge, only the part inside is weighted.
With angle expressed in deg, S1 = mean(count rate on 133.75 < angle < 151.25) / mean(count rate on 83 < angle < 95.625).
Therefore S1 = 1.19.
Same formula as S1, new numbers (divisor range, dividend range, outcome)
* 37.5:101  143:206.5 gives 1.05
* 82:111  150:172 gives 1.11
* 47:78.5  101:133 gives 1.09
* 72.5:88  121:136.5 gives 1.20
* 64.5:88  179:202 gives 0.97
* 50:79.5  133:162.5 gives 1.19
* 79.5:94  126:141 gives 1.23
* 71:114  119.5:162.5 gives 1.18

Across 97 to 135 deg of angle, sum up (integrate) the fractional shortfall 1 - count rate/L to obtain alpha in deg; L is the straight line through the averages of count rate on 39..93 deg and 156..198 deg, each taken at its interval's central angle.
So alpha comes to -3.2 deg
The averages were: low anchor 4.32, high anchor 4.4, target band 4.72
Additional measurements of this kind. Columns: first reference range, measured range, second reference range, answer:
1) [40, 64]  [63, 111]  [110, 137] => 2.63 deg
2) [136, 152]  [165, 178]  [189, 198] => 0.72 deg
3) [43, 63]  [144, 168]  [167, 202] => -3.81 deg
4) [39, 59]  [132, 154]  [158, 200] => -4.51 deg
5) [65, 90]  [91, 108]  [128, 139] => 1.65 deg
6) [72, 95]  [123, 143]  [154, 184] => -3.66 deg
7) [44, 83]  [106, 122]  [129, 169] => 1.05 deg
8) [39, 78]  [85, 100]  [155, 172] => 0.29 deg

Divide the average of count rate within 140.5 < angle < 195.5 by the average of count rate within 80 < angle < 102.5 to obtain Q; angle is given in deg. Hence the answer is 1.06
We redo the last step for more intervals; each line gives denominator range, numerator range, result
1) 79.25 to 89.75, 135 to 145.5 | 1.18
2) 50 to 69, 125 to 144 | 1.25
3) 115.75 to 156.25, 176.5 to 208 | 0.83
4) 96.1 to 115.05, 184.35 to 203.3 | 0.97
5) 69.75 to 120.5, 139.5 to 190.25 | 1.07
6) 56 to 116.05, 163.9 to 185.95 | 1.01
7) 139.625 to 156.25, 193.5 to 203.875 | 0.81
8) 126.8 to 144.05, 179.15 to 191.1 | 0.81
